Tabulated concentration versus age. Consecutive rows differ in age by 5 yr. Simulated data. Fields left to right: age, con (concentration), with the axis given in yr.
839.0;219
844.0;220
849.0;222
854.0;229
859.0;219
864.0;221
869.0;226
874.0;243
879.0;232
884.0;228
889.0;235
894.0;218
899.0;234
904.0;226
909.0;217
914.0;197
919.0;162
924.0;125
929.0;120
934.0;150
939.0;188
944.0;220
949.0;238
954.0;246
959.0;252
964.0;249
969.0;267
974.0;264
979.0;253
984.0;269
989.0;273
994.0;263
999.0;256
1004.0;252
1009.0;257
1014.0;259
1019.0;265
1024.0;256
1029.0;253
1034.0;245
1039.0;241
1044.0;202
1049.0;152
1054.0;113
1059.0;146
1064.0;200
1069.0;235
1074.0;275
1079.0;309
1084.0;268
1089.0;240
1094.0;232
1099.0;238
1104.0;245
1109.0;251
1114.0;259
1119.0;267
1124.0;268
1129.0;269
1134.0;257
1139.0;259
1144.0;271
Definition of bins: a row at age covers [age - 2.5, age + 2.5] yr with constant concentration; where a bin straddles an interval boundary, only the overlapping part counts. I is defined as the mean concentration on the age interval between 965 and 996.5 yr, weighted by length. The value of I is 264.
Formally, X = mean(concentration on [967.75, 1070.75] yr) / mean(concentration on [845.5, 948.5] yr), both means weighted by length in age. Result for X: 1.13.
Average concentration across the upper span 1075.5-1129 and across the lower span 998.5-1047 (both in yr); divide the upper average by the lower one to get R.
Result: 1.05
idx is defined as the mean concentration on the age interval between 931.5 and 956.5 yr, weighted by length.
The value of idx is 208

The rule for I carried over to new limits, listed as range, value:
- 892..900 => 225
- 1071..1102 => 260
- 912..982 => 210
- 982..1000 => 266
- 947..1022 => 258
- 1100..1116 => 250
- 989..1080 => 232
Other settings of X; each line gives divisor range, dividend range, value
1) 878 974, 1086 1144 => 1.20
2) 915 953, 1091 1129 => 1.44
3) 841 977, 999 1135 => 1.10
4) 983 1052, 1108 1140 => 1.07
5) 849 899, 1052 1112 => 1.01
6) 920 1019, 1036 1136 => 1.01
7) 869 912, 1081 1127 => 1.11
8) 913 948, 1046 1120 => 1.36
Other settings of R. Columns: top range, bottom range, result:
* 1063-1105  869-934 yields 1.24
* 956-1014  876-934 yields 1.31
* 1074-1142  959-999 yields 0.99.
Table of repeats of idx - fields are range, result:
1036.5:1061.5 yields 171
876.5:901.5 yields 229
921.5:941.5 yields 146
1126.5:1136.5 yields 263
